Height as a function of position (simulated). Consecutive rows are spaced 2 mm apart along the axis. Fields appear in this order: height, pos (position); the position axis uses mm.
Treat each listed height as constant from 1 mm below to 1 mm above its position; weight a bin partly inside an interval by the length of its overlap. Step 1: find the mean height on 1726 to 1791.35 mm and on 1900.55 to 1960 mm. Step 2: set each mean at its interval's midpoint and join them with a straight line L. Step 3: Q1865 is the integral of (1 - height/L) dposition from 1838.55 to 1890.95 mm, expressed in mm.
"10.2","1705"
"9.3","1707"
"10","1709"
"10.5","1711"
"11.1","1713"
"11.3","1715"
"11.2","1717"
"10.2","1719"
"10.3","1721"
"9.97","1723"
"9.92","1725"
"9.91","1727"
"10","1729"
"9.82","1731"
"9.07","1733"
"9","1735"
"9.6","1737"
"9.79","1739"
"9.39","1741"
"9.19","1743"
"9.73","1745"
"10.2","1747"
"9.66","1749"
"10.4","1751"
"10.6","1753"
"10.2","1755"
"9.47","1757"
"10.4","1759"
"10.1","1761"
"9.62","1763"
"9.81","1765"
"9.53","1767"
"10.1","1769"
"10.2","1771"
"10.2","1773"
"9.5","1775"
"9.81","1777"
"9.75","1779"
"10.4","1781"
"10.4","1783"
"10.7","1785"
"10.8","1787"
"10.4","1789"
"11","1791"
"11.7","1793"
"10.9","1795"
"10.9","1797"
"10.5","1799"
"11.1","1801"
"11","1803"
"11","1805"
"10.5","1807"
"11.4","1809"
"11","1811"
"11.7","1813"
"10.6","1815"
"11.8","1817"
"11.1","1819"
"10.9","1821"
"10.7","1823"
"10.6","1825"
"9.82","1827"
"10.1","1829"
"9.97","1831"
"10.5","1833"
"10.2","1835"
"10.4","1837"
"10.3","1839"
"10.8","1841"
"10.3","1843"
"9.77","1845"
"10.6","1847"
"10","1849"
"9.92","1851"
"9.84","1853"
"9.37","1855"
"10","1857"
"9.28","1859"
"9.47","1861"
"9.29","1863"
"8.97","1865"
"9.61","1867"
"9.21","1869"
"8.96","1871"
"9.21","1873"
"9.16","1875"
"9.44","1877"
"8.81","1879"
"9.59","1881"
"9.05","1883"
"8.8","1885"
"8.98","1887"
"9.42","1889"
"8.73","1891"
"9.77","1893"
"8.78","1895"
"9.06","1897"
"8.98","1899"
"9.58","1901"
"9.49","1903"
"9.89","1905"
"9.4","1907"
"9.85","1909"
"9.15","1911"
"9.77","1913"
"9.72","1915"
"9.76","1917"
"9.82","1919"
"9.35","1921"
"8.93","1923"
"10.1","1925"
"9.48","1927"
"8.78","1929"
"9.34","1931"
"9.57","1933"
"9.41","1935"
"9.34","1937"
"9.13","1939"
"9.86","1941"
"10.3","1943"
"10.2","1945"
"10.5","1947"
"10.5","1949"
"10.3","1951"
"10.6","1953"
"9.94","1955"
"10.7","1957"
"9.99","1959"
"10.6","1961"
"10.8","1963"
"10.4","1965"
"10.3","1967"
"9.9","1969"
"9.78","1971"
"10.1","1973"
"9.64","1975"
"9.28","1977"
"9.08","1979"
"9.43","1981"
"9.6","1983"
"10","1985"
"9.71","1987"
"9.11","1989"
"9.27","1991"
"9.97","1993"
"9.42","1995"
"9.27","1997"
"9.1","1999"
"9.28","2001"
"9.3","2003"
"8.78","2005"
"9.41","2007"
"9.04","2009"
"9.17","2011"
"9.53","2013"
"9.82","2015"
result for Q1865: 1.7 mm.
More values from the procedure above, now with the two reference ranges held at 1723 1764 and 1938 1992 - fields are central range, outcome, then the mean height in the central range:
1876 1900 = 1.9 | 9.12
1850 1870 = 0.8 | 9.5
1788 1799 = -1.2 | 10.9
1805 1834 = -2.7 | 10.8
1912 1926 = 0.4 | 9.64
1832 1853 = -0.8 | 10.3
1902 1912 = 0.4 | 9.56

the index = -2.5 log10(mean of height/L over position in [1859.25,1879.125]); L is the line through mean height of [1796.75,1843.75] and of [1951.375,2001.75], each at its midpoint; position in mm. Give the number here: 0.13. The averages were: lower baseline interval 10.7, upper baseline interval 9.82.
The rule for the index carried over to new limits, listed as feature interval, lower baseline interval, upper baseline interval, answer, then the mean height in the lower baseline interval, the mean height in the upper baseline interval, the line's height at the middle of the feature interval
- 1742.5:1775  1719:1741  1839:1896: -0.03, 9.74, 9.48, 9.69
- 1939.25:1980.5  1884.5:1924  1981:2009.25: -0.08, 9.37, 9.39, 9.38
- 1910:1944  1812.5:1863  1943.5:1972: 0.09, 10.3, 10.3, 10.3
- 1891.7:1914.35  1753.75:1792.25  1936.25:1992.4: 0.07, 10.1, 9.94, 10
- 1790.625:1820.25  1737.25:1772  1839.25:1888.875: -0.14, 9.9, 9.53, 9.73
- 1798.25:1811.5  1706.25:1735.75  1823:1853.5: -0.08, 10.1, 10.2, 10.2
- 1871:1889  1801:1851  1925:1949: 0.12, 10.6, 9.68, 10.2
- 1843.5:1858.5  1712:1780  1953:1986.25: 0.01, 9.97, 9.99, 9.98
